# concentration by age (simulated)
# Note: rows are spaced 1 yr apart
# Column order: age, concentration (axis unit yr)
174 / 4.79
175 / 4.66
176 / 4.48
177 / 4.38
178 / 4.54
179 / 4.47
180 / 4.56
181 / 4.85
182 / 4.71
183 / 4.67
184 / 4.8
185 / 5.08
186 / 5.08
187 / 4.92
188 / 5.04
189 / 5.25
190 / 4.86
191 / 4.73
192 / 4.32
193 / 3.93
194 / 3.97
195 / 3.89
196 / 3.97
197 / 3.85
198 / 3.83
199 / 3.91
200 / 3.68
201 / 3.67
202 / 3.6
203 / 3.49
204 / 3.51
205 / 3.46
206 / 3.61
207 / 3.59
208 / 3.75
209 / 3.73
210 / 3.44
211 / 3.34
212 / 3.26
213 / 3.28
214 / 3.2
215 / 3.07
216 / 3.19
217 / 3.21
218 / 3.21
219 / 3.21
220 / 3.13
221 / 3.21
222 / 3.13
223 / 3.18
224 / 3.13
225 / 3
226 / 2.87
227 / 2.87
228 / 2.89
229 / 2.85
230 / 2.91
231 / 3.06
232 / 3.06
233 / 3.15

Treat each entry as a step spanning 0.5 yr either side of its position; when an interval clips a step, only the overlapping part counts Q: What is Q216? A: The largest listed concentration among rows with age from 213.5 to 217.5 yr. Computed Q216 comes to 3.21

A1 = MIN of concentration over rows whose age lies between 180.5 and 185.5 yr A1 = 4.67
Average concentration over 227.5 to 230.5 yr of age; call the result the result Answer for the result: 2.88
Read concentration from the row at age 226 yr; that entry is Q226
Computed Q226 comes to 2.87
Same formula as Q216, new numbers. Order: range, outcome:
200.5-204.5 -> 3.67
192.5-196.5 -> 3.97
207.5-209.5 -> 3.75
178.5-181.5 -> 4.85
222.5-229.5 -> 3.18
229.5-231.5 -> 3.06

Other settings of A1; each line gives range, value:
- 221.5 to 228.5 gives 2.87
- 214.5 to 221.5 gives 3.07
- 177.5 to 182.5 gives 4.47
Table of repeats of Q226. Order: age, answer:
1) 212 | 3.26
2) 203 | 3.49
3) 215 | 3.07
